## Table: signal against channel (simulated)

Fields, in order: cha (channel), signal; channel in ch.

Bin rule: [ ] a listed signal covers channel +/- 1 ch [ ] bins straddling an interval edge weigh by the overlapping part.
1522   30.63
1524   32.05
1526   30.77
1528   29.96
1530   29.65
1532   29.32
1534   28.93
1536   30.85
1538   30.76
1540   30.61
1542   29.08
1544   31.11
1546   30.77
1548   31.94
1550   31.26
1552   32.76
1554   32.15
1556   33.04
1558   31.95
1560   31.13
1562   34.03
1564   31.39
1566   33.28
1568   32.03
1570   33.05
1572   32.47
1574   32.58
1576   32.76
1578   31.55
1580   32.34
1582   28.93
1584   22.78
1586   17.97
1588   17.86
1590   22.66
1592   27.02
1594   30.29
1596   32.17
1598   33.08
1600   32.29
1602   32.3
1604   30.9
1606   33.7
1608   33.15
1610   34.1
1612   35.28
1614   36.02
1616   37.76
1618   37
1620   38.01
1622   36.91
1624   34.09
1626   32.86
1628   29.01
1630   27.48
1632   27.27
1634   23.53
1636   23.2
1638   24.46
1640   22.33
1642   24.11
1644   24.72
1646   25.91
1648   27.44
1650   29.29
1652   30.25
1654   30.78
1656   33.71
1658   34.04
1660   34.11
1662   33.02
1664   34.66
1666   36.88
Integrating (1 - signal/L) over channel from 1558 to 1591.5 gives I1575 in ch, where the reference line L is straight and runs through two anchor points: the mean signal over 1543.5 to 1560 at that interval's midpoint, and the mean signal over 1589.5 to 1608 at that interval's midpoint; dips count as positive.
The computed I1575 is 2.3 ch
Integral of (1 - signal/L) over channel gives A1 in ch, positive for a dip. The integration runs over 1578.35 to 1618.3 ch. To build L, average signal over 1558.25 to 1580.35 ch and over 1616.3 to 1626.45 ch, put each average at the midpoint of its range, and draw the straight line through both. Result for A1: 4.9 ch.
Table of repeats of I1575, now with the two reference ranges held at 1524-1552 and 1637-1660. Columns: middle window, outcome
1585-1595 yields 2.13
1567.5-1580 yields -1.11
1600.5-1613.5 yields -1.90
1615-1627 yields -3.06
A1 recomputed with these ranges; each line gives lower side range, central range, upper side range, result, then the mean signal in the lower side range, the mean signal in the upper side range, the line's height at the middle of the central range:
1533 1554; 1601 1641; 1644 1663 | -1.0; 30.9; 30.6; 30.7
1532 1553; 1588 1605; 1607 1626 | 2.5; 30.7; 35.7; 34.3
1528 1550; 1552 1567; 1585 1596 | -2.5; 30.3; 24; 27.8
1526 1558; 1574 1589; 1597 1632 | 2.6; 30.8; 33.6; 32.3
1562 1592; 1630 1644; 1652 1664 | 3.3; 28.8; 33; 31.9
